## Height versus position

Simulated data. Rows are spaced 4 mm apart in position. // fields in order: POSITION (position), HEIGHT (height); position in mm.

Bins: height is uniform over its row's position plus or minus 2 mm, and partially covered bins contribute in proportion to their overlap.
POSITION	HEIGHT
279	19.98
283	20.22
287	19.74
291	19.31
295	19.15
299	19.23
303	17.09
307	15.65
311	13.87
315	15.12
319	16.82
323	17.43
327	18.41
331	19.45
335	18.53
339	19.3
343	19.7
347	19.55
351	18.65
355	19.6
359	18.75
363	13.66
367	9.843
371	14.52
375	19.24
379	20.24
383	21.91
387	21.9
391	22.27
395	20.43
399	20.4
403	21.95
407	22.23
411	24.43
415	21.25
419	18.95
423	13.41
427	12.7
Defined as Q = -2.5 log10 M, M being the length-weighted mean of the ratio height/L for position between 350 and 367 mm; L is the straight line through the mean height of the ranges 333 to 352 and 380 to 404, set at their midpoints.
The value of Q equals 0.19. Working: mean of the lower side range 19.2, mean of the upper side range 21.4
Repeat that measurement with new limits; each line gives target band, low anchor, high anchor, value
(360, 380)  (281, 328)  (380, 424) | 0.28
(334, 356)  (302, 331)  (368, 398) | -0.08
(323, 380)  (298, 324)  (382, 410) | 0.06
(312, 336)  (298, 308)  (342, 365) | 0.02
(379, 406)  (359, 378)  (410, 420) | -0.17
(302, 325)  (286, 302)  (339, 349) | 0.21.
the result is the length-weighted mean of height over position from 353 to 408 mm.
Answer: 19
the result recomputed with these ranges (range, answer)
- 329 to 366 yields 18.3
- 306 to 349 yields 17.7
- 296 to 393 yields 18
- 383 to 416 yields 21.9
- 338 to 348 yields 19.5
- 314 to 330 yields 17.2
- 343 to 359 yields 19.3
